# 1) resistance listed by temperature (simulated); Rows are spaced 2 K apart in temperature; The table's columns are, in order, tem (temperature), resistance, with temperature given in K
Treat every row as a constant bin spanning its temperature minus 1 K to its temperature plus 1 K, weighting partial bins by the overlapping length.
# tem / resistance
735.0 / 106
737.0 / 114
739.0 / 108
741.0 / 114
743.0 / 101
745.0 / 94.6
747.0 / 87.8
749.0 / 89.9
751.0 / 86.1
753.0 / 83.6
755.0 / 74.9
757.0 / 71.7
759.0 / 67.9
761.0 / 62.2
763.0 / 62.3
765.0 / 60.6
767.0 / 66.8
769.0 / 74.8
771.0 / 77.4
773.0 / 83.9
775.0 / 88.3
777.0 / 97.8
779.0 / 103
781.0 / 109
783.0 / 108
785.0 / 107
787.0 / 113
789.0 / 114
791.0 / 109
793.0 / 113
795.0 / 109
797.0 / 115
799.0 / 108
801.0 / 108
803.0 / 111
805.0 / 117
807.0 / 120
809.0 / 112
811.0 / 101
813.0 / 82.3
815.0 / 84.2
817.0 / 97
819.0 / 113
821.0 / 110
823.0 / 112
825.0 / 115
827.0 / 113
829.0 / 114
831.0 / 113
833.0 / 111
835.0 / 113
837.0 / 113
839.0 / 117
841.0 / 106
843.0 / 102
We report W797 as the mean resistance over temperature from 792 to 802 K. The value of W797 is 111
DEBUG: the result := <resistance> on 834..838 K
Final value 113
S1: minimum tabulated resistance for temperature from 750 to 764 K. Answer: 62.2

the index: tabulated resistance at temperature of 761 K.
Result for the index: 62.2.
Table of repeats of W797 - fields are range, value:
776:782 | 103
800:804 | 110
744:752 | 89.6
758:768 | 64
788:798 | 112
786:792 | 112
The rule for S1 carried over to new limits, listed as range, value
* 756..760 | 67.9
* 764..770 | 60.6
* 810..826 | 82.3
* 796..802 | 108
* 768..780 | 74.8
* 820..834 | 110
